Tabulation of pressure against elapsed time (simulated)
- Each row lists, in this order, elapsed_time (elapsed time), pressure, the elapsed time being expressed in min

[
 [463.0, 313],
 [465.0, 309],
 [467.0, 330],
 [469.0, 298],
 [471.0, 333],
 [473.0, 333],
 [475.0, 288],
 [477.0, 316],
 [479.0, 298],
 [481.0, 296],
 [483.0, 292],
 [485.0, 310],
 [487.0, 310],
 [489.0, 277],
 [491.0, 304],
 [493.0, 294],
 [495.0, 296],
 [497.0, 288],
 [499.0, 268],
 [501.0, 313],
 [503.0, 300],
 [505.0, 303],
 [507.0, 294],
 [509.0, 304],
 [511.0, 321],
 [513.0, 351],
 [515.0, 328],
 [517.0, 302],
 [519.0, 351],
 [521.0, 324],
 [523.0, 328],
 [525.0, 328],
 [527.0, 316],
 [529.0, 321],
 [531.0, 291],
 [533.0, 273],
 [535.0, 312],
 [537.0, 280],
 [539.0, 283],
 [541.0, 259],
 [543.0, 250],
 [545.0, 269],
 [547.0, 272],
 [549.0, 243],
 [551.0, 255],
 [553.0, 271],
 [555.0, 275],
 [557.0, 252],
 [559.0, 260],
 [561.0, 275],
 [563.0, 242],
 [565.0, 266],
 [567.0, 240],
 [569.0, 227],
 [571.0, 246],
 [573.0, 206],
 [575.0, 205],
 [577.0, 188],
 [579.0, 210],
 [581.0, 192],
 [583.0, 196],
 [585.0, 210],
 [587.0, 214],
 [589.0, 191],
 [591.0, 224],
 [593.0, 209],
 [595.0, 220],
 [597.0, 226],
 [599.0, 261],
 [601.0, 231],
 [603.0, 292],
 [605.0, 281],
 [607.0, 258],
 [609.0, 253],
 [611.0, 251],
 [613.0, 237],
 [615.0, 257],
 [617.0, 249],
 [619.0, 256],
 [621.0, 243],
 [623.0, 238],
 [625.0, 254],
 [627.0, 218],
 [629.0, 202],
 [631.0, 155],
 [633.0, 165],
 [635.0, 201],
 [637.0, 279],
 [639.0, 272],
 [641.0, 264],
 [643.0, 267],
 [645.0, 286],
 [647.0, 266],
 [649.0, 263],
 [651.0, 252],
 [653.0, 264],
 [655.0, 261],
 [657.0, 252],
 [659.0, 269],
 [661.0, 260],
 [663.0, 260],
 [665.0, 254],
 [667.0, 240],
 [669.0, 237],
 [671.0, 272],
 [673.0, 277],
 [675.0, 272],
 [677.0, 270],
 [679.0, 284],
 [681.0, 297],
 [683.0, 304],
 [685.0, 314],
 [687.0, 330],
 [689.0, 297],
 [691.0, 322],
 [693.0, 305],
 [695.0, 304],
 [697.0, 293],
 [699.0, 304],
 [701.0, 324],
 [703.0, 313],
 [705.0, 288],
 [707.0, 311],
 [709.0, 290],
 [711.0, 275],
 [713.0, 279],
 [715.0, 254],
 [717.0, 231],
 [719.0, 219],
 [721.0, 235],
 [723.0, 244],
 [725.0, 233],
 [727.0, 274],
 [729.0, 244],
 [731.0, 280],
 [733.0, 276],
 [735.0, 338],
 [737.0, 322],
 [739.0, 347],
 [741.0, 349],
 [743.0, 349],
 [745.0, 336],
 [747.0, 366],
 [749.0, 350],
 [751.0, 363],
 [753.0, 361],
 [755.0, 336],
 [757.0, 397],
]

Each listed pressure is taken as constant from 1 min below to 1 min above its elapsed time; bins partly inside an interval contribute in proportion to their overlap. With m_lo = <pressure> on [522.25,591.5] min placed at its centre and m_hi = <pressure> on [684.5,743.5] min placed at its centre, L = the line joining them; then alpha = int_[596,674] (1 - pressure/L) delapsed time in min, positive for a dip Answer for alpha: 6.50 min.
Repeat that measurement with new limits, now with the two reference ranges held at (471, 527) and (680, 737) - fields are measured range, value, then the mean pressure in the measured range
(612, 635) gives 5.5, 224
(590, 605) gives 2.9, 240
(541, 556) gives 2.0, 262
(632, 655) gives 3.1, 253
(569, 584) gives 4.6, 208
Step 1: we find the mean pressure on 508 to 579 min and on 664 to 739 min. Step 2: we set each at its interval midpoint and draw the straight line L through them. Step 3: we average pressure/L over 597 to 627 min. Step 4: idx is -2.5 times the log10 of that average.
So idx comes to 0.11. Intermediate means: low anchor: 277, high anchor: 282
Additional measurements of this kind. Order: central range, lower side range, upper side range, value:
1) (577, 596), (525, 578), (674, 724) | 0.283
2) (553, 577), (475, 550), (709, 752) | 0.217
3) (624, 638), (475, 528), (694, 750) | 0.383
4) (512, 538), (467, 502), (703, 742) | -0.063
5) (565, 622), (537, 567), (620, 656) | 0.091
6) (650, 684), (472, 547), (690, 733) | 0.065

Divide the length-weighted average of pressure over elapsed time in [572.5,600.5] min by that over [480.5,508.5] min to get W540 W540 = 0.7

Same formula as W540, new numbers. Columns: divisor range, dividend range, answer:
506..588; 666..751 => 1.09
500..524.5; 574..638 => 0.71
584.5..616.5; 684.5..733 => 1.18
